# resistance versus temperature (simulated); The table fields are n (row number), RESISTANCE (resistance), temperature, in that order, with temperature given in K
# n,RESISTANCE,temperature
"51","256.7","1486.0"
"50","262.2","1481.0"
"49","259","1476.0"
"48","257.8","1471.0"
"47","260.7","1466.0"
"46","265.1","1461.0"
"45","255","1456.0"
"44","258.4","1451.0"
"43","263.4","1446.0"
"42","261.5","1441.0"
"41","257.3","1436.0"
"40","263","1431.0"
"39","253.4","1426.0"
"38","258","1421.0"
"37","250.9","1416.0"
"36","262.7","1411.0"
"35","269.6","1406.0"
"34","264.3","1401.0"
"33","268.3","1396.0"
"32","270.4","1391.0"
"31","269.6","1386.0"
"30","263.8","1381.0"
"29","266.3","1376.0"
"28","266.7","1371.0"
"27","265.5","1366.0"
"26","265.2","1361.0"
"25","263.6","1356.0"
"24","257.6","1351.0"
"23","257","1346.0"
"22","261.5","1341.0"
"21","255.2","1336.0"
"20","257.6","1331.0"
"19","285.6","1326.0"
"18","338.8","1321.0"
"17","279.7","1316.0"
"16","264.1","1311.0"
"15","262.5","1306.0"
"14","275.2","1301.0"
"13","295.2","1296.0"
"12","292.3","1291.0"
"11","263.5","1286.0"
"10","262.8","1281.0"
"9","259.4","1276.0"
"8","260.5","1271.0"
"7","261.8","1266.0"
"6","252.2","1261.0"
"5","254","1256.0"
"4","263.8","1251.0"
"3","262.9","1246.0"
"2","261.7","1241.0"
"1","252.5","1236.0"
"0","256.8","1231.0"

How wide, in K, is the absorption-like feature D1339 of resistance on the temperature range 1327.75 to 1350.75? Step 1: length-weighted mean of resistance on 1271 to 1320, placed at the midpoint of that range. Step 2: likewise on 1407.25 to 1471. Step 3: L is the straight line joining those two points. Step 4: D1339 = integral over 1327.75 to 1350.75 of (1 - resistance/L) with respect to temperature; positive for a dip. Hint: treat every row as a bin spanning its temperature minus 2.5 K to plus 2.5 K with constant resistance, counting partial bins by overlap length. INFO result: 0.9 K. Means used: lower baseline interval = 274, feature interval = 259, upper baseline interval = 259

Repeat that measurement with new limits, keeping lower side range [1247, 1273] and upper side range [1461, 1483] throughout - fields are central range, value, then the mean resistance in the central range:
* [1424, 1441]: 0.1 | 259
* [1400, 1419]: -0.1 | 262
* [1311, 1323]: -1.8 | 299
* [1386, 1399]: -0.5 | 269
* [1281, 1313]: -1.9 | 275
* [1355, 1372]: -0.4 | 265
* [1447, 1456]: 0.1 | 258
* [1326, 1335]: -0.2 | 265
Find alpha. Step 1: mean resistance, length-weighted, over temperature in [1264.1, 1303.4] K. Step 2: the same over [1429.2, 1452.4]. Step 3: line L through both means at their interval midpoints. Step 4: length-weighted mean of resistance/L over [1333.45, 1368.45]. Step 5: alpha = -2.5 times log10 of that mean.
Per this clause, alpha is 0.025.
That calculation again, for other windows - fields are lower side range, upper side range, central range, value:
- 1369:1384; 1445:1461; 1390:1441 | 0.004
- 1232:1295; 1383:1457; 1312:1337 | -0.085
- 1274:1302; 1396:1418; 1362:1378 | 0.002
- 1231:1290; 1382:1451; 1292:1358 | -0.052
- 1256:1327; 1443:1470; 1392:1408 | -0.010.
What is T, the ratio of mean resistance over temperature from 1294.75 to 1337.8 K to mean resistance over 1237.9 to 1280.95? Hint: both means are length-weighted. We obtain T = 1.08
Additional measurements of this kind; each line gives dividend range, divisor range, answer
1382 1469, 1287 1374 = 0.96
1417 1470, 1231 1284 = 1.00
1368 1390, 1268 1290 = 1.01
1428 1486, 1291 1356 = 0.95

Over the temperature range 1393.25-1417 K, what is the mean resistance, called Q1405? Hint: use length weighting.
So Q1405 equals 264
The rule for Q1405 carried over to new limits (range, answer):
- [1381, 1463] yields 262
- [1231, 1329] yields 271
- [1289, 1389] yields 272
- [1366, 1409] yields 267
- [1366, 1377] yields 266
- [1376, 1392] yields 267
